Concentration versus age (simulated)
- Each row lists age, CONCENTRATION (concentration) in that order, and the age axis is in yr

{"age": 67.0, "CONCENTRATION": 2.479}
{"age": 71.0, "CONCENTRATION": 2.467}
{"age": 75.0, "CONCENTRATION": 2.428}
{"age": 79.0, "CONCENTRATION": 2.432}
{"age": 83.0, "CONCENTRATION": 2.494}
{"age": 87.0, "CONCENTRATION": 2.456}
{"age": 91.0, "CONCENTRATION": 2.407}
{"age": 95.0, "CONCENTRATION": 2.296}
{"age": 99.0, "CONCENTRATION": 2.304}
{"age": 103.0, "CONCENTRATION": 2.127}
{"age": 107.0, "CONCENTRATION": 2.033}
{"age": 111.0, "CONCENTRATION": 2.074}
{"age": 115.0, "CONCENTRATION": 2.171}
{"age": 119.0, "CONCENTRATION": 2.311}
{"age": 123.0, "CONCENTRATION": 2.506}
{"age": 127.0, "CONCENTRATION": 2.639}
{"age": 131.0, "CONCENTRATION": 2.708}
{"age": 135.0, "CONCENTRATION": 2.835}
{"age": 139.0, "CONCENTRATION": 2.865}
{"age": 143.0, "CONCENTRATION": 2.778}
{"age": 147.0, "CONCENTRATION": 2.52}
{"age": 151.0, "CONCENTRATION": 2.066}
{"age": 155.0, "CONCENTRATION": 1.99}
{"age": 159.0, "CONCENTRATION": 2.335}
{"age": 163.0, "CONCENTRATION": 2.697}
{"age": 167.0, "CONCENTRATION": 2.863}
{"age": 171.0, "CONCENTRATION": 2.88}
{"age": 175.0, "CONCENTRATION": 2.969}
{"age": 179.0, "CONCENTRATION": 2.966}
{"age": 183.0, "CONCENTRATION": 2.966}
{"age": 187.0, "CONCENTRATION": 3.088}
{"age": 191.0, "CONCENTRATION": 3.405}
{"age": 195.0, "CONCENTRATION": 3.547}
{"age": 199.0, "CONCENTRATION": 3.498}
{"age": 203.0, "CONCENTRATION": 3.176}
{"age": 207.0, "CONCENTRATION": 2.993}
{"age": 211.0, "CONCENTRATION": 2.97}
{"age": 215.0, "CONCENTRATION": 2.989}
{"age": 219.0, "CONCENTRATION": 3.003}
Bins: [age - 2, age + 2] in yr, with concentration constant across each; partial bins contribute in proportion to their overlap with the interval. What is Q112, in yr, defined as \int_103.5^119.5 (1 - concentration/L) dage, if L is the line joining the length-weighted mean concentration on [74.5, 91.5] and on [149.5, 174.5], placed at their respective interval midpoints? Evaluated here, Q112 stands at 2.20 yr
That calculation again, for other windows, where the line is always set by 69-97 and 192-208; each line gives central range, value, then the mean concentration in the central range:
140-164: 4.47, 2.4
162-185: 1.66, 2.9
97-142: 4.83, 2.42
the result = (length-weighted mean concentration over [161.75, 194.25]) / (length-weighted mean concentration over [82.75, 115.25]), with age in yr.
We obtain 1.33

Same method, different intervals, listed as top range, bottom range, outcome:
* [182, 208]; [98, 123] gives 1.49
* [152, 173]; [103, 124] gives 1.15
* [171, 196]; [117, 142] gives 1.18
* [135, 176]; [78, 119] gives 1.14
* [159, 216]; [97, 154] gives 1.26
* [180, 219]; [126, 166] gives 1.24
